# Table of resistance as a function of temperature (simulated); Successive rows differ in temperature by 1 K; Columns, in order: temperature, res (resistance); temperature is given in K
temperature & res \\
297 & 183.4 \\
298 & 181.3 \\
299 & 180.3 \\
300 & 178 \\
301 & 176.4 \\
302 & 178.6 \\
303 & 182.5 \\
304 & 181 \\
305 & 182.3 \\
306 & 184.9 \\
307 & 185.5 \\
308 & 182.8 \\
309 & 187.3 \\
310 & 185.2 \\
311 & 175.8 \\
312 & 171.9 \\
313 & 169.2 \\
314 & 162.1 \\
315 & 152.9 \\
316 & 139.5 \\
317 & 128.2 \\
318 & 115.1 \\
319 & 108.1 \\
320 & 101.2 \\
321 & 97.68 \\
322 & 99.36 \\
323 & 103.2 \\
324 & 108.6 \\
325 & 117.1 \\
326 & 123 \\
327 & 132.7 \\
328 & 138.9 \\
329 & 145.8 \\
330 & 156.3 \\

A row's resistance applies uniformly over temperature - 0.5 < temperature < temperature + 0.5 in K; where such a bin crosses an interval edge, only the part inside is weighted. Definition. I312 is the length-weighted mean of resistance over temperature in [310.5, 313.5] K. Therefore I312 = 172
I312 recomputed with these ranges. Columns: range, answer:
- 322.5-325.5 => 110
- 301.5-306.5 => 182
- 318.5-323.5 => 102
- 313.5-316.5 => 152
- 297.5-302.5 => 179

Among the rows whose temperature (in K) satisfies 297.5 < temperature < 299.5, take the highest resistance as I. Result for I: 181.3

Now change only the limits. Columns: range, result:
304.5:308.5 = 185.5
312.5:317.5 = 169.2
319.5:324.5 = 108.6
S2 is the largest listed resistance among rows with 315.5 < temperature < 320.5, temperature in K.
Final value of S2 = 139.5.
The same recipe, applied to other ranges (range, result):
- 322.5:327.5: 132.7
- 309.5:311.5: 185.2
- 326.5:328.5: 138.9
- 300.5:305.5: 182.5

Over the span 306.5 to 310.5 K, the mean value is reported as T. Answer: 185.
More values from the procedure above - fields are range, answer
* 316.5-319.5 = 117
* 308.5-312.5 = 180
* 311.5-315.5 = 164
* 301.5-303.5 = 181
